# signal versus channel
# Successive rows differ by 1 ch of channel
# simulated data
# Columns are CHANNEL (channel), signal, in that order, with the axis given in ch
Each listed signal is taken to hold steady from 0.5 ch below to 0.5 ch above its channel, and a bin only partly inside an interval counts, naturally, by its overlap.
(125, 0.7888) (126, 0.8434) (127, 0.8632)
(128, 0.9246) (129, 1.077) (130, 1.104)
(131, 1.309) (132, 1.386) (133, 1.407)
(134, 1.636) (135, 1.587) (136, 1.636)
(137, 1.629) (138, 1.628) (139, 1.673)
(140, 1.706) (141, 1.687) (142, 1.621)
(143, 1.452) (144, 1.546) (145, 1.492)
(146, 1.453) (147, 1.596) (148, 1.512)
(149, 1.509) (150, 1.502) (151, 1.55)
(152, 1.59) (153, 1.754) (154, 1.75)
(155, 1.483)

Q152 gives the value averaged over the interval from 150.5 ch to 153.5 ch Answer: 1.63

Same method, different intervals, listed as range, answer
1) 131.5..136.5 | 1.53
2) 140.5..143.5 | 1.59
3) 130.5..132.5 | 1.35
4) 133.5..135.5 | 1.61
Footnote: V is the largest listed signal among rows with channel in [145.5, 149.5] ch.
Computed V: 1.596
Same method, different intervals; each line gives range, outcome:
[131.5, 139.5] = 1.673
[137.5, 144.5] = 1.706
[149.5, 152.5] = 1.59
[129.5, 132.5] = 1.386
